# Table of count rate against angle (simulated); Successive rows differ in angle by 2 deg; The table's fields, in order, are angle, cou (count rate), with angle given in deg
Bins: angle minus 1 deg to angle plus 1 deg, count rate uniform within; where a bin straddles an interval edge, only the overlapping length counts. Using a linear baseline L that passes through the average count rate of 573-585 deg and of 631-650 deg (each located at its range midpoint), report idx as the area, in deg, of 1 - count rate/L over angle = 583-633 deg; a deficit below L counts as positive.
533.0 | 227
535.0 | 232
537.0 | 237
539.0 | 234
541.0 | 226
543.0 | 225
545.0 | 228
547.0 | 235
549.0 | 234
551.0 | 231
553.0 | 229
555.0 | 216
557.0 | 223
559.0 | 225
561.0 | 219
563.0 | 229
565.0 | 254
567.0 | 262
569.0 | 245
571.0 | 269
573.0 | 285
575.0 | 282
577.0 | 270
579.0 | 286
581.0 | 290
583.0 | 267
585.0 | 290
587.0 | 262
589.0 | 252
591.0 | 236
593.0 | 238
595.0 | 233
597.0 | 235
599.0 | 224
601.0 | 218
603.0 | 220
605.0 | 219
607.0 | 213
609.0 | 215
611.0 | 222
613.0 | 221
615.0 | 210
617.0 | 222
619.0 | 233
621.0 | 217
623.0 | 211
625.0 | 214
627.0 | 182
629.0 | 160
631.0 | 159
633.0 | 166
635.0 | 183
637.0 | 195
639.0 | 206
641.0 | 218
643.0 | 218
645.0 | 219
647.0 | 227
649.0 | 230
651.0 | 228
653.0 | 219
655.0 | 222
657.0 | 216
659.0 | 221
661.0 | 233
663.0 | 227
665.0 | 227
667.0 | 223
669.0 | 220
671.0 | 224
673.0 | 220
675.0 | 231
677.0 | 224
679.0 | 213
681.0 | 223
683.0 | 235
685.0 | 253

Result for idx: 5.0 deg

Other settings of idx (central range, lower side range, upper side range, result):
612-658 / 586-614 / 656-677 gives 3.83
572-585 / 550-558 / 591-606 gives -3.14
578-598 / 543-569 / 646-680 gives -2.53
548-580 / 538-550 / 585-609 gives -2.19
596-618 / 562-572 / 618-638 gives -0.77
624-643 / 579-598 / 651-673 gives 3.84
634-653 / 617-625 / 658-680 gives 0.66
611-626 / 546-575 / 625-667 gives 0.02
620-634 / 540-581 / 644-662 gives 2.61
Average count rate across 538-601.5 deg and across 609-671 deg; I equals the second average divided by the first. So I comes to 0.86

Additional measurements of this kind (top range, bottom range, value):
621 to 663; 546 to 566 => 0.90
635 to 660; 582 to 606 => 0.90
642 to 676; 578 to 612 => 0.92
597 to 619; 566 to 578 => 0.82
